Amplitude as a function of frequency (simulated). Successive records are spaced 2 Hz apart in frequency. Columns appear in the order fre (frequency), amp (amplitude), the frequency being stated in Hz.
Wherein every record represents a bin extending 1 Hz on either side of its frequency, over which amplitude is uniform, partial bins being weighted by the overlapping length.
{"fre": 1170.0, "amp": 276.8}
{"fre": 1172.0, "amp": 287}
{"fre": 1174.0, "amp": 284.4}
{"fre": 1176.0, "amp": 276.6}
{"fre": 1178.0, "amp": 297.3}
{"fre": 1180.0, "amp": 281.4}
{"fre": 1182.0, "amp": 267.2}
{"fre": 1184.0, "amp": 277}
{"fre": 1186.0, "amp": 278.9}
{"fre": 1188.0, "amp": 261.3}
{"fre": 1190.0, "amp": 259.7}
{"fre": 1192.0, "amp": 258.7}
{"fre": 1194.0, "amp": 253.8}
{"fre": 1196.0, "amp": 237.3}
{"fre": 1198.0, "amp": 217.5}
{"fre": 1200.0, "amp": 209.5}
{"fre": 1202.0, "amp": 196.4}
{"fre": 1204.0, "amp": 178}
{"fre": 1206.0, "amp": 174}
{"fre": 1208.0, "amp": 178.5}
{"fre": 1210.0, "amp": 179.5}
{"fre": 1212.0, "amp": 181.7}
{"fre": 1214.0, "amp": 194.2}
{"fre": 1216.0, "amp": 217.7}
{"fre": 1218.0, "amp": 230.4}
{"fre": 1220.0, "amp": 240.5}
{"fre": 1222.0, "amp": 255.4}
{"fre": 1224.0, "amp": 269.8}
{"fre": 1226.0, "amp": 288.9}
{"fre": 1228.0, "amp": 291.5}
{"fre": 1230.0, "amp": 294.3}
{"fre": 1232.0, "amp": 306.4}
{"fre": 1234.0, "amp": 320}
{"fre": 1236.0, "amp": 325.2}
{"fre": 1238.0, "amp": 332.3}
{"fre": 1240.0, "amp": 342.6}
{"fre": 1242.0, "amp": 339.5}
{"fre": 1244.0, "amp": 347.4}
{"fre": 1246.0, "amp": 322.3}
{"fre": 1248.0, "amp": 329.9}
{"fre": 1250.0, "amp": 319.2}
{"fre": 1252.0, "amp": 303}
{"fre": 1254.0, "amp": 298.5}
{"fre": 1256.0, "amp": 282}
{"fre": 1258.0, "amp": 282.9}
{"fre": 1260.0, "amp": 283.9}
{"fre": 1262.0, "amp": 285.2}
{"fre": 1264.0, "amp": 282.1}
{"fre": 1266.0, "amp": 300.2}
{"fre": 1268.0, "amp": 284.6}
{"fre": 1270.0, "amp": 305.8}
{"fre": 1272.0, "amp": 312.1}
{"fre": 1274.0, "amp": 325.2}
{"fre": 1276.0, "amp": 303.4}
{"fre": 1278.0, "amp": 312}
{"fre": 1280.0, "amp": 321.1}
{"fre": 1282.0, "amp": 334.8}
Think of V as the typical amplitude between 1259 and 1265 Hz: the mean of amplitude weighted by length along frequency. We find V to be 284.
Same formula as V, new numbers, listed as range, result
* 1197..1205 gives 200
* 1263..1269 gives 289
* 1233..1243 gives 332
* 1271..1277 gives 314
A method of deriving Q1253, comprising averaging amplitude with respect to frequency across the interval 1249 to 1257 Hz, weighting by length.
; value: 301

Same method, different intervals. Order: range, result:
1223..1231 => 286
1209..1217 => 193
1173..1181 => 285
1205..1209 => 176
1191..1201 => 235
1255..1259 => 282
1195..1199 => 227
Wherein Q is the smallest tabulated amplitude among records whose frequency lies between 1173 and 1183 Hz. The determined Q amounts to 267.2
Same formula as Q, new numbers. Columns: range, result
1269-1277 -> 303.4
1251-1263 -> 282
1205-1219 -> 174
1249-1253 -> 303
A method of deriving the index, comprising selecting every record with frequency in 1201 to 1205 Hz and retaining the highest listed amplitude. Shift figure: 196.4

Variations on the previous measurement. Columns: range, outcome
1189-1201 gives 259.7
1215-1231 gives 294.3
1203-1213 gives 181.7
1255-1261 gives 283.9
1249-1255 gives 319.2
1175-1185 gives 297.3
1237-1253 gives 347.4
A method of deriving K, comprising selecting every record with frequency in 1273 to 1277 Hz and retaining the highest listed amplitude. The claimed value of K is 325.2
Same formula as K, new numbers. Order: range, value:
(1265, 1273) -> 312.1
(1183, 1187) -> 278.9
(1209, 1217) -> 217.7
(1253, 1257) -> 298.5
